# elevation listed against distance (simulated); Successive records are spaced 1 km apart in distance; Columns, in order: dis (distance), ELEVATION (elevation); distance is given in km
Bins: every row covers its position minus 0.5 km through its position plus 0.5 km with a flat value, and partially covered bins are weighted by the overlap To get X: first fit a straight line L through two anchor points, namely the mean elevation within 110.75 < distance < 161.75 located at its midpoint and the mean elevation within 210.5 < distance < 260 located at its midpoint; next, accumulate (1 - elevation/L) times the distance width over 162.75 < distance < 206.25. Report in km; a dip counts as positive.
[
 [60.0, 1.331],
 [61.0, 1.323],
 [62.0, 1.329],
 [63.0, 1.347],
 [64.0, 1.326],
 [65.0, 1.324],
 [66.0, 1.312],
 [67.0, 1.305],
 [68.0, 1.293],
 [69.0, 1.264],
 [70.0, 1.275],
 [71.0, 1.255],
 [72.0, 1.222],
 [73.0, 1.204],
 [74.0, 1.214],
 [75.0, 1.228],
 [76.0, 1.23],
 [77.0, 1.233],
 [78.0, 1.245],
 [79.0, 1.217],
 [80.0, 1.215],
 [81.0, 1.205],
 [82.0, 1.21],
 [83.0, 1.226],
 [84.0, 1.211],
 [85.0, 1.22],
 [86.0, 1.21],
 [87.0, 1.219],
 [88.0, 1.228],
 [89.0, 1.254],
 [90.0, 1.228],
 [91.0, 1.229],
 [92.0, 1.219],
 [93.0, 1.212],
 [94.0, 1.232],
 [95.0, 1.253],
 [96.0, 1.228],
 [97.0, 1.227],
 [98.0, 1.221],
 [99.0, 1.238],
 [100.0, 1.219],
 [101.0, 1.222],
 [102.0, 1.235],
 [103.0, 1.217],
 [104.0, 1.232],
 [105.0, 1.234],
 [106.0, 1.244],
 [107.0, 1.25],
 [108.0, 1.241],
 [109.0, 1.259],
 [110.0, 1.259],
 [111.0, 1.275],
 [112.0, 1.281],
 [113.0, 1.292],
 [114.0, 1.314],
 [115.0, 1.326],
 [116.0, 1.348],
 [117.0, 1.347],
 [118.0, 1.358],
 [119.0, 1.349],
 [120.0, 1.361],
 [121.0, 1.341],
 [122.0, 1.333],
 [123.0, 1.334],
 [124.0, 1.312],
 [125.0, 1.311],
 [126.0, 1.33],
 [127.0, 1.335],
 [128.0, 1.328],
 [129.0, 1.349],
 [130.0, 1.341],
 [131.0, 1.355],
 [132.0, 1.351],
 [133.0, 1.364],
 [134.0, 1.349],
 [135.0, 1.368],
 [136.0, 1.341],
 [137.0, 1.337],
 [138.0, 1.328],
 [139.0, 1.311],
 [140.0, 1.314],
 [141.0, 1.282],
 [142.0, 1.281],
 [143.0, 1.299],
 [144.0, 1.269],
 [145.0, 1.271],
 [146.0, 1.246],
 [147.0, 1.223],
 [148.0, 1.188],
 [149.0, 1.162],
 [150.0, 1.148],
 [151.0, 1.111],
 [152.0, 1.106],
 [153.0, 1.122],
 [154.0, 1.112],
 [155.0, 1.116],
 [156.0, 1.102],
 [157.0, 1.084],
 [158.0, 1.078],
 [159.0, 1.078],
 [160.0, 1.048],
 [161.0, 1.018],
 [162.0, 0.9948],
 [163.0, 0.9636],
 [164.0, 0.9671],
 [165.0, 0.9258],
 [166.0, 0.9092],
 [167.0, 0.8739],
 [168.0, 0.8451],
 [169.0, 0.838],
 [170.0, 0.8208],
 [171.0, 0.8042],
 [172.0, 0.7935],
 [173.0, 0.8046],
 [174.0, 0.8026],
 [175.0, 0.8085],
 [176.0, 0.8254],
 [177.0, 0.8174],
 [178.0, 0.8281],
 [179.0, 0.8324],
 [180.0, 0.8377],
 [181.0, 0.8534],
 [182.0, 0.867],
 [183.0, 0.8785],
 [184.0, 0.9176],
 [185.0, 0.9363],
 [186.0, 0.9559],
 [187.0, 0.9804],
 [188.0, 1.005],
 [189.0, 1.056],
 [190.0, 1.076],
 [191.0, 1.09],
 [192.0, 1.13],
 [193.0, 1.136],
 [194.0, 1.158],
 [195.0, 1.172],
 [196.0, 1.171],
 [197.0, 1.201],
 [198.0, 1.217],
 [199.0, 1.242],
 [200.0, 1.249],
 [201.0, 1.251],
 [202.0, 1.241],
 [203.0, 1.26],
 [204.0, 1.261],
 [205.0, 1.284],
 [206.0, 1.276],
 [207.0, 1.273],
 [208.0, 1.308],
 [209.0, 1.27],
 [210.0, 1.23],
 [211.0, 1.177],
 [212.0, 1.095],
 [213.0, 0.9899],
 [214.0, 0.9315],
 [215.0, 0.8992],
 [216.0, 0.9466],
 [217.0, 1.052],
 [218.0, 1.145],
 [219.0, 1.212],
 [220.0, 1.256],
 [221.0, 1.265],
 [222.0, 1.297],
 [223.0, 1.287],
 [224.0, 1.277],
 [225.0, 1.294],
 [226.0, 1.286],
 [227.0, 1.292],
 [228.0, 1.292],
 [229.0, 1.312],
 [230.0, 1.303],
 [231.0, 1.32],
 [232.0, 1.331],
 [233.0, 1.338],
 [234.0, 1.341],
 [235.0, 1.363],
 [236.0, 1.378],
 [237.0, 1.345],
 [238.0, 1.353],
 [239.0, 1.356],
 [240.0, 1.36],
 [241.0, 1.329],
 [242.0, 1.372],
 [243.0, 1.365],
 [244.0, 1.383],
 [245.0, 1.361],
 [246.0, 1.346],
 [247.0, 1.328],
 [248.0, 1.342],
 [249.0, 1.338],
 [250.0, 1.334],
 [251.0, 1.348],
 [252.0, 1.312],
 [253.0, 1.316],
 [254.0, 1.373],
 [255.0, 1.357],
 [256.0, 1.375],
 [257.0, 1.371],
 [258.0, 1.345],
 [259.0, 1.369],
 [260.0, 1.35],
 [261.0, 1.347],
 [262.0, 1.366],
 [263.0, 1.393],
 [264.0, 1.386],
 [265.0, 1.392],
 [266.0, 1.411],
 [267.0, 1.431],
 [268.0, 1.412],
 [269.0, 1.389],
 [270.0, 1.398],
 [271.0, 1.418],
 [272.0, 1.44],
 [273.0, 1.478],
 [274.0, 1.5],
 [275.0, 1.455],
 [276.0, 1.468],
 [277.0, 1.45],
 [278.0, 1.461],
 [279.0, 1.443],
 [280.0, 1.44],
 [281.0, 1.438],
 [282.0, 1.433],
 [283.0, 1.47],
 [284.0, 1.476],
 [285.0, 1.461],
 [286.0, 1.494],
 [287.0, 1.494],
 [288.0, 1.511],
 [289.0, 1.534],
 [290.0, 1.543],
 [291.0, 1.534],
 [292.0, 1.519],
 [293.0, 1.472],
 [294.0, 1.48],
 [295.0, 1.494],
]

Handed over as 9.19 km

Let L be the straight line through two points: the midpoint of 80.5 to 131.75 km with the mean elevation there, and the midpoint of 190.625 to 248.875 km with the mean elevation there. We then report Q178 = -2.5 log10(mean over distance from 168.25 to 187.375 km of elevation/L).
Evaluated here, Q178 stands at 0.42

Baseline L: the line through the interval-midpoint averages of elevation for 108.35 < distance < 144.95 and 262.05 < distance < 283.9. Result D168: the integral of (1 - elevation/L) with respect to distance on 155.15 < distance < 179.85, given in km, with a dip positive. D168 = 8.0 km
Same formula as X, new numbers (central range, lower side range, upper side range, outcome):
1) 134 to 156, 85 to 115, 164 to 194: -3.8 km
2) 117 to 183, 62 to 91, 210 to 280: 7.9 km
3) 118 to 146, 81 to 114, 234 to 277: -1.3 km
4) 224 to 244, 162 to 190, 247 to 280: -1.8 km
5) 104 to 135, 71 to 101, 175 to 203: -4.1 km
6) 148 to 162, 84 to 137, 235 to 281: 2.3 km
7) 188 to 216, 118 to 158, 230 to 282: 3.5 km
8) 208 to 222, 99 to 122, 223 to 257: 2.1 km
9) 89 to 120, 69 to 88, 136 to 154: -0.8 km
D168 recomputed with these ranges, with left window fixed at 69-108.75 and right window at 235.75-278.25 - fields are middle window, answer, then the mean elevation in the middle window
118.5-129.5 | -0.6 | 1.33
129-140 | -0.6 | 1.34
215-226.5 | 1.3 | 1.2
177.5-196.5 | 4.7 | 0.994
